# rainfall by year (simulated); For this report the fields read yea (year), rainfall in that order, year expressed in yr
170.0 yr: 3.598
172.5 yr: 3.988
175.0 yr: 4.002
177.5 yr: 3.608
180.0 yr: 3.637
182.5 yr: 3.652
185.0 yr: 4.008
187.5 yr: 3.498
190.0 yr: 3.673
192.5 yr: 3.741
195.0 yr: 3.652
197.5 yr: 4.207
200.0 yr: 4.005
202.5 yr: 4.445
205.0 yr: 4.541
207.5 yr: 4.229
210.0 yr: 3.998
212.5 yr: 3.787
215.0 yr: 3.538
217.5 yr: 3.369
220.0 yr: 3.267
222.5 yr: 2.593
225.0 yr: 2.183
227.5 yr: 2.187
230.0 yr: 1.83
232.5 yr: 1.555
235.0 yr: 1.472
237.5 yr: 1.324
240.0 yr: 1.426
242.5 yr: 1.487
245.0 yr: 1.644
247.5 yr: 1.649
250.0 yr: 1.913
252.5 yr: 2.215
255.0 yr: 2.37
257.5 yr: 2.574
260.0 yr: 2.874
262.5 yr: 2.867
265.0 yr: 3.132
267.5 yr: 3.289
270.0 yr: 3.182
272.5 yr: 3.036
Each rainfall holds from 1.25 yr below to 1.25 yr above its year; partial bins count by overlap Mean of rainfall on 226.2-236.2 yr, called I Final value 1.76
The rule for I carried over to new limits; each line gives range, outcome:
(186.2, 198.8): 3.76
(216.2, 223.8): 3.07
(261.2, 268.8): 3.1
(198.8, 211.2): 4.25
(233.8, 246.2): 1.47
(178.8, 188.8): 3.7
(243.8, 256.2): 1.96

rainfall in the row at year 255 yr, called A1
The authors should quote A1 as 2.37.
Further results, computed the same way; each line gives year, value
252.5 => 2.215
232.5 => 1.555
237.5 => 1.324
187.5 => 3.498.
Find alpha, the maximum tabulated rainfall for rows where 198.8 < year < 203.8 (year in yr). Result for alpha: 4.445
